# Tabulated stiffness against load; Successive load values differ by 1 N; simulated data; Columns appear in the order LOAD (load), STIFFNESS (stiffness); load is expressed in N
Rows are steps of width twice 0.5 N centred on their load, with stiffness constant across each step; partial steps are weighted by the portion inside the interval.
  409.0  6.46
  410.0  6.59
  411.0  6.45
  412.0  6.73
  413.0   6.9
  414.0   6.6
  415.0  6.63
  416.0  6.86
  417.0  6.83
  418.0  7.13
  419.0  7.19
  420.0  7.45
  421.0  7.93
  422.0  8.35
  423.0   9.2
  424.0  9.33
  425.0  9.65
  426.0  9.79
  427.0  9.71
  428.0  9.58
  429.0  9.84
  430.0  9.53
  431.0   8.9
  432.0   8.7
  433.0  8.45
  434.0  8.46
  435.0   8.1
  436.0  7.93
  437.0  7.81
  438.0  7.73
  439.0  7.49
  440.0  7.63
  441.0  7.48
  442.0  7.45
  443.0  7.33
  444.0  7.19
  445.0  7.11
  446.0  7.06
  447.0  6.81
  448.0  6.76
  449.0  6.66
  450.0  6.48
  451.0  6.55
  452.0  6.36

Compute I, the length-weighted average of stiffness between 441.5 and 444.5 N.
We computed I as 7.32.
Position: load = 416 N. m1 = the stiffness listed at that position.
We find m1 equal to 6.86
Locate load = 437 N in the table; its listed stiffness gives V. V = 7.81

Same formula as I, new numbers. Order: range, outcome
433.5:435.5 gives 8.28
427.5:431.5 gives 9.46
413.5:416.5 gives 6.7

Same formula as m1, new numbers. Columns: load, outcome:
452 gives 6.36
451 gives 6.55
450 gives 6.48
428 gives 9.58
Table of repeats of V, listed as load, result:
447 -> 6.81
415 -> 6.63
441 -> 7.48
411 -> 6.45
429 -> 9.84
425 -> 9.65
